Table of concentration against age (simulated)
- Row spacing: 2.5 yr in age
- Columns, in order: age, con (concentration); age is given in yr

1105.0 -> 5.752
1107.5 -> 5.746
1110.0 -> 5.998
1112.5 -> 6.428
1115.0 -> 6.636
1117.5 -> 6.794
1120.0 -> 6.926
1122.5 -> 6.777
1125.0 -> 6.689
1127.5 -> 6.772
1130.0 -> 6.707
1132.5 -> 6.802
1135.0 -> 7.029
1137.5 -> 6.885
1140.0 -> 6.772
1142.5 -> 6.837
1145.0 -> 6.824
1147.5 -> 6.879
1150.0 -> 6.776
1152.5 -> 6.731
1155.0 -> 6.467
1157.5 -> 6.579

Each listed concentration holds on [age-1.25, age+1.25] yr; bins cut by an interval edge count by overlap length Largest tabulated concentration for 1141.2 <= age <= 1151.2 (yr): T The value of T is 6.879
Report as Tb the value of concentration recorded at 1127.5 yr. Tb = 6.772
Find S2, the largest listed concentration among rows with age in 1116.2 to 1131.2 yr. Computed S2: 6.926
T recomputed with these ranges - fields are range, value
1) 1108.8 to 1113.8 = 6.428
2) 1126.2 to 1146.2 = 7.029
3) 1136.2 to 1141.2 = 6.885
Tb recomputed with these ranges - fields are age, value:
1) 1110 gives 5.998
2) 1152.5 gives 6.731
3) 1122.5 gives 6.777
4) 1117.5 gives 6.794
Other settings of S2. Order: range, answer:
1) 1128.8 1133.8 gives 6.802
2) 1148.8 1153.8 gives 6.776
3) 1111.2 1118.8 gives 6.794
